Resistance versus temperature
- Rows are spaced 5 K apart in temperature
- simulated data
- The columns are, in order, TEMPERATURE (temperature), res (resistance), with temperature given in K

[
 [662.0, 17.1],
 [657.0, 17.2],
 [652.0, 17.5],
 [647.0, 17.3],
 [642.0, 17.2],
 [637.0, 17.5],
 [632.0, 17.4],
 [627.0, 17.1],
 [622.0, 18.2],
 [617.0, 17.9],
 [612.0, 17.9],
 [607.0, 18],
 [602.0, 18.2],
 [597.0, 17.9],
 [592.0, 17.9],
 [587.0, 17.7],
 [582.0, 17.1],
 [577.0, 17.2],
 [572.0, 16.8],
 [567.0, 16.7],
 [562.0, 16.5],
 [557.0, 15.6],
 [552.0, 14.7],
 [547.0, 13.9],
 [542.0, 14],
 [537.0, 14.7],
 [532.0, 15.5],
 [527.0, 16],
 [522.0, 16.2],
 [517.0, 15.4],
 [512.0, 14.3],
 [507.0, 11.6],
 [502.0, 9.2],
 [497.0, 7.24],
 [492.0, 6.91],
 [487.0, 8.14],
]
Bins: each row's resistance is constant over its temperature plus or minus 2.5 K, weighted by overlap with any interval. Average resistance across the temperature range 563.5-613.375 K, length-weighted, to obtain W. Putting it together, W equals 17.5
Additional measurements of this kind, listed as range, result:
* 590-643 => 17.8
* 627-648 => 17.3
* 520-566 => 15.3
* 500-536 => 14.1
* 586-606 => 17.9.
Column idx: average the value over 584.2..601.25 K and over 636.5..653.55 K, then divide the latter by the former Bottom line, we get 0.97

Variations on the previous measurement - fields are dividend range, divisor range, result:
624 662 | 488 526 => 1.49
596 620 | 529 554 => 1.23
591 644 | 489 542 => 1.39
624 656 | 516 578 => 1.11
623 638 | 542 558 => 1.20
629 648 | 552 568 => 1.09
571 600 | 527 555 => 1.19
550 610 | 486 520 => 1.61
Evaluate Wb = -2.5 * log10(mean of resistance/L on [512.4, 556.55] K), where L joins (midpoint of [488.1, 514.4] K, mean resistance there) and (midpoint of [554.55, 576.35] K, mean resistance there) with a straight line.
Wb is -0.15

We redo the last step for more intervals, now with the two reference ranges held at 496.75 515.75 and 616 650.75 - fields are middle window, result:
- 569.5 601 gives -0.15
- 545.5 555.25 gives -0.08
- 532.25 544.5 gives -0.14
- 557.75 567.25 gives -0.17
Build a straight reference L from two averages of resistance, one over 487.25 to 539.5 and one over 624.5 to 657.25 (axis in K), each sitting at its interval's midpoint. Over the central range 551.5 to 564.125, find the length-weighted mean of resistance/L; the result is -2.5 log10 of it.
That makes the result -0.11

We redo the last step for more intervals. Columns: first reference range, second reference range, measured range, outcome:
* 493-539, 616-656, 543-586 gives -0.080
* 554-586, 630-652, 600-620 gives -0.058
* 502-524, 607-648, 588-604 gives -0.090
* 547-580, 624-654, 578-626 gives -0.069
